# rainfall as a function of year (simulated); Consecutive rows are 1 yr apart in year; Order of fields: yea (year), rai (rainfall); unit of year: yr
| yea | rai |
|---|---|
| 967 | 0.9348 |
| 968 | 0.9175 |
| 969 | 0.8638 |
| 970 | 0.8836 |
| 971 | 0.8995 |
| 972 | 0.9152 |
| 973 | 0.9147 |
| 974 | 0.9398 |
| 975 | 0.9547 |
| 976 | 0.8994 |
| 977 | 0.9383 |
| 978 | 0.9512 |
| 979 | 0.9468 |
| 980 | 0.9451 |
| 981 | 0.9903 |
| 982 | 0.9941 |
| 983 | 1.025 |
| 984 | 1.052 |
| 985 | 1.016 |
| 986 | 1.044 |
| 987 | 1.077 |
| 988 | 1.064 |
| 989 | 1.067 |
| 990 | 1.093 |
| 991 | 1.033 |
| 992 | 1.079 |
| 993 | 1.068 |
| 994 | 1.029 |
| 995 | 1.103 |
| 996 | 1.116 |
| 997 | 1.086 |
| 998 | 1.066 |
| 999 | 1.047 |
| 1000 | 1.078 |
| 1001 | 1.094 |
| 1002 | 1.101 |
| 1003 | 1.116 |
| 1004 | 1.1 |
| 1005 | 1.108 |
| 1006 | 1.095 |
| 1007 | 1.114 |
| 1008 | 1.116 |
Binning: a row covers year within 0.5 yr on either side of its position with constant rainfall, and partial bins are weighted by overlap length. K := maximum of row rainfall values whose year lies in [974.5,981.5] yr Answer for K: 0.9903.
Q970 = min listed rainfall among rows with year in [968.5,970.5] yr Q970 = 0.8638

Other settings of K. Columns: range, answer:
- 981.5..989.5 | 1.077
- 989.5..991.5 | 1.093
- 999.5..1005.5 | 1.116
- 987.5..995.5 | 1.103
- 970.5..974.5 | 0.9398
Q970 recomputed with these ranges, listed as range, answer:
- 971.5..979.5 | 0.8994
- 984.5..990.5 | 1.016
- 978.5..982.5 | 0.9451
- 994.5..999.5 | 1.047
